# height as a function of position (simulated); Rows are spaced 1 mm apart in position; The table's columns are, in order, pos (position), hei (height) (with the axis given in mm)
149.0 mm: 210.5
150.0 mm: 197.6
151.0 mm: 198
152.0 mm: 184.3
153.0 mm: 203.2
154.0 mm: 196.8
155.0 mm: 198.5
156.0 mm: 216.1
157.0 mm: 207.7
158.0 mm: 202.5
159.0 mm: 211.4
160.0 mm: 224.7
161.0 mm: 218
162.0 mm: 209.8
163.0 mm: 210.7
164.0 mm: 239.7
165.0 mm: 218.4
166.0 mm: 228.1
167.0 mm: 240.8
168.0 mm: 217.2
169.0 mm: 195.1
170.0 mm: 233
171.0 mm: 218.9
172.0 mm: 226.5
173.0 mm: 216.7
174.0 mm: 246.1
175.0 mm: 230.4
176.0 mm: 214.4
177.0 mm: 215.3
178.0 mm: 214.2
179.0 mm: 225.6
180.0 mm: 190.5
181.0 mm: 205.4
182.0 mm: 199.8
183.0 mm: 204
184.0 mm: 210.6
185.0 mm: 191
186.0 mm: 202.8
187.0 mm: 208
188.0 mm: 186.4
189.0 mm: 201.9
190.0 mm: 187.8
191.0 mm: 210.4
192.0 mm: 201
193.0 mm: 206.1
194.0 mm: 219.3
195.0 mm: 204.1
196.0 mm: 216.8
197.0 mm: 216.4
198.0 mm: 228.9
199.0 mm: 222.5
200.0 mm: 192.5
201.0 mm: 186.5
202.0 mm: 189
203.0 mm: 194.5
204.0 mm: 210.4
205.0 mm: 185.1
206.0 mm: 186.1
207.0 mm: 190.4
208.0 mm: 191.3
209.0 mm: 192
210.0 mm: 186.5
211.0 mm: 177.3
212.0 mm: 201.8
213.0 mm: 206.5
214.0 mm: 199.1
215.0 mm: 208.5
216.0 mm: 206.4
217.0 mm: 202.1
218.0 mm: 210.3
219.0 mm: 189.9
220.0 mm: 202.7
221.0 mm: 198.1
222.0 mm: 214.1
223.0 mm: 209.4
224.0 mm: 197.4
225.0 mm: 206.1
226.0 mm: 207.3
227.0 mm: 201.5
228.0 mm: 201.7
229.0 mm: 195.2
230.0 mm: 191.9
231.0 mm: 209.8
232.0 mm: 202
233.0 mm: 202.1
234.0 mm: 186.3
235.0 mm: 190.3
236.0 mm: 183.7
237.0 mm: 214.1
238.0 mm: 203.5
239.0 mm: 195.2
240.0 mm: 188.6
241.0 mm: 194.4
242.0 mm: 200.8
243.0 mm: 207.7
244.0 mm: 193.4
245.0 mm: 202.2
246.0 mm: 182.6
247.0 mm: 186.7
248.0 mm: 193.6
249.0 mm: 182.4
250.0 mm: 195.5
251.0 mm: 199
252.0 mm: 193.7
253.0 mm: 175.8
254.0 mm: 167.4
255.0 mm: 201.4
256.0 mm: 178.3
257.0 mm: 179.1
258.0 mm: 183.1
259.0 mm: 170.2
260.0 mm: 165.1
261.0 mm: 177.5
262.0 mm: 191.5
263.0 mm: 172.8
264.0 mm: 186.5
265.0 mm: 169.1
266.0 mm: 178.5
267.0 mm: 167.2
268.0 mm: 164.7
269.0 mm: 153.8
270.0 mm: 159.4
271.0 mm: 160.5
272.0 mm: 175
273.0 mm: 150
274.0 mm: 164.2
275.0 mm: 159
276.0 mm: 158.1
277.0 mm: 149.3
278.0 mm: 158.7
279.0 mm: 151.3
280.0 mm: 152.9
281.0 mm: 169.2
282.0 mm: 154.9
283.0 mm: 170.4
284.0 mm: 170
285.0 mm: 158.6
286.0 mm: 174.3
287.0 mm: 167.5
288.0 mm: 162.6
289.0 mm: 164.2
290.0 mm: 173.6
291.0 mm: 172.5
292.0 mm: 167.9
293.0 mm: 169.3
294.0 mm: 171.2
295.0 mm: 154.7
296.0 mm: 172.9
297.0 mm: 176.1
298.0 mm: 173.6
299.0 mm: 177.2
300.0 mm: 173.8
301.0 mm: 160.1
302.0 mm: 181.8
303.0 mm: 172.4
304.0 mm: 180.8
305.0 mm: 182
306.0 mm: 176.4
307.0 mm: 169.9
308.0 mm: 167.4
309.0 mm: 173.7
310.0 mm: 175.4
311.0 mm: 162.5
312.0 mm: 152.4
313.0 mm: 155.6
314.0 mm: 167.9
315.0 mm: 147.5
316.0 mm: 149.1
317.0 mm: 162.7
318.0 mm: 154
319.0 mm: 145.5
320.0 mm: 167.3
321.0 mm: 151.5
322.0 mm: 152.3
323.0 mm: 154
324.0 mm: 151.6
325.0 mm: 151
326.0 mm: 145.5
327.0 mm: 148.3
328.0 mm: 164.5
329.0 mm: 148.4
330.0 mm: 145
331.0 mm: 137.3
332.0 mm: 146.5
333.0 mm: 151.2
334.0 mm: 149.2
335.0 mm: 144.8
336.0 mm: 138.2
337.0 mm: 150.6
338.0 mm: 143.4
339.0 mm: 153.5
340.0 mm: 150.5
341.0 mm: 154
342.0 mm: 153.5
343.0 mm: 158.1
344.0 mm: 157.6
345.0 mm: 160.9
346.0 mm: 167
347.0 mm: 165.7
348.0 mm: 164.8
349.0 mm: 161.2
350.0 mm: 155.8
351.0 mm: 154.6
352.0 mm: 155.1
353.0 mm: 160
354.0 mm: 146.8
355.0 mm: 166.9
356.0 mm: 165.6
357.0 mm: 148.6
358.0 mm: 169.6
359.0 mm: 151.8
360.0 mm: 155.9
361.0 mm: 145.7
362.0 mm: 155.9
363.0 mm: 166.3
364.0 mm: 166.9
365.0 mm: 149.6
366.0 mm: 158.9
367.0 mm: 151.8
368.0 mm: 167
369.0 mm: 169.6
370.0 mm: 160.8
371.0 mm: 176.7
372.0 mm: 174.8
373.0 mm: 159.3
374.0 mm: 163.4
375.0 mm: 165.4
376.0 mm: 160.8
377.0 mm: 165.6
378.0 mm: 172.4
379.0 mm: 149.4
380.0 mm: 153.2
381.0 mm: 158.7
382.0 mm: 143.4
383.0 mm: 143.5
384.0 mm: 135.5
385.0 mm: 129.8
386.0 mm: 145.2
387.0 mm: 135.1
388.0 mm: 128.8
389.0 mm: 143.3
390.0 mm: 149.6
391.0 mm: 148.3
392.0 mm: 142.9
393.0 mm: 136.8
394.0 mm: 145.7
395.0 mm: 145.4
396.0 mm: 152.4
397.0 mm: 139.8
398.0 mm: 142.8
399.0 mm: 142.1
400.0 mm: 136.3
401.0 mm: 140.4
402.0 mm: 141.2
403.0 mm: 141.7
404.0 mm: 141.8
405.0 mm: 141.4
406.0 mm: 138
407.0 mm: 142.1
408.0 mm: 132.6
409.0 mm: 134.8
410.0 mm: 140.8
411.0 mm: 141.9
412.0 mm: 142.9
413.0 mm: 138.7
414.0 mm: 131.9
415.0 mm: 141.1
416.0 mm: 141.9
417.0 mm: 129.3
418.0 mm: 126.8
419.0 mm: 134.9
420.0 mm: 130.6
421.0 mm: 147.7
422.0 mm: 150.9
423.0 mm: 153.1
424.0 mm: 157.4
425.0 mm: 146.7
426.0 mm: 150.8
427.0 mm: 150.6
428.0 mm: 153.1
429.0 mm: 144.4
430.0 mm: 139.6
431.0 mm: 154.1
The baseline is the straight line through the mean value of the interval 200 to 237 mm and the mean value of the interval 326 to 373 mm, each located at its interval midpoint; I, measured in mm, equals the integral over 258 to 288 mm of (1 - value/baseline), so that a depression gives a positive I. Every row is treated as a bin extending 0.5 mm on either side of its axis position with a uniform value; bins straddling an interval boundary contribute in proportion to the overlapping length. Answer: 2.45 mm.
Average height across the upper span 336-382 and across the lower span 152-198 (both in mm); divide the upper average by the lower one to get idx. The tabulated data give 0.75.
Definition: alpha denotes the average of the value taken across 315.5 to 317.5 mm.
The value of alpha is 156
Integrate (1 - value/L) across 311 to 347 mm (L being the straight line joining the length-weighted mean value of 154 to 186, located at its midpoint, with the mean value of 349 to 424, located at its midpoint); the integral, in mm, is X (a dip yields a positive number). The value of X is 3.0 mm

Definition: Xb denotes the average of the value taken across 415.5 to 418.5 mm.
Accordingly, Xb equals 133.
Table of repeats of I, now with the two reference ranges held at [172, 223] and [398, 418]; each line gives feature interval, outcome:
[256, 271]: 0.9 mm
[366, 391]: -1.0 mm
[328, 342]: 1.2 mm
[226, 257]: -0.6 mm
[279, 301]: 1.0 mm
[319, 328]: 0.7 mm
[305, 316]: 0.3 mm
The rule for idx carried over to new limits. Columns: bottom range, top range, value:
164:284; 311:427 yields 0.77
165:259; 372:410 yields 0.72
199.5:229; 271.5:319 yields 0.84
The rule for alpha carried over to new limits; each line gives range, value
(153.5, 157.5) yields 205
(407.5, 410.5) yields 136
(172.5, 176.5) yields 227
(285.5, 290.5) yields 168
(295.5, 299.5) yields 175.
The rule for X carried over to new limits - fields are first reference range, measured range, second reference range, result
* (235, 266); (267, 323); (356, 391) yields 3.7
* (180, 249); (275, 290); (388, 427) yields 1.4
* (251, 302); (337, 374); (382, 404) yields -2.1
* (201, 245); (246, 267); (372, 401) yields 0.7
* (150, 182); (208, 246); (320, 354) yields -1.3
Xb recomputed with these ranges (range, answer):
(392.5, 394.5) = 141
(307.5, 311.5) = 170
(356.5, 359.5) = 157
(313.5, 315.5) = 158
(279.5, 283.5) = 162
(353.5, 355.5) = 157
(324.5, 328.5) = 152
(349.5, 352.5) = 155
